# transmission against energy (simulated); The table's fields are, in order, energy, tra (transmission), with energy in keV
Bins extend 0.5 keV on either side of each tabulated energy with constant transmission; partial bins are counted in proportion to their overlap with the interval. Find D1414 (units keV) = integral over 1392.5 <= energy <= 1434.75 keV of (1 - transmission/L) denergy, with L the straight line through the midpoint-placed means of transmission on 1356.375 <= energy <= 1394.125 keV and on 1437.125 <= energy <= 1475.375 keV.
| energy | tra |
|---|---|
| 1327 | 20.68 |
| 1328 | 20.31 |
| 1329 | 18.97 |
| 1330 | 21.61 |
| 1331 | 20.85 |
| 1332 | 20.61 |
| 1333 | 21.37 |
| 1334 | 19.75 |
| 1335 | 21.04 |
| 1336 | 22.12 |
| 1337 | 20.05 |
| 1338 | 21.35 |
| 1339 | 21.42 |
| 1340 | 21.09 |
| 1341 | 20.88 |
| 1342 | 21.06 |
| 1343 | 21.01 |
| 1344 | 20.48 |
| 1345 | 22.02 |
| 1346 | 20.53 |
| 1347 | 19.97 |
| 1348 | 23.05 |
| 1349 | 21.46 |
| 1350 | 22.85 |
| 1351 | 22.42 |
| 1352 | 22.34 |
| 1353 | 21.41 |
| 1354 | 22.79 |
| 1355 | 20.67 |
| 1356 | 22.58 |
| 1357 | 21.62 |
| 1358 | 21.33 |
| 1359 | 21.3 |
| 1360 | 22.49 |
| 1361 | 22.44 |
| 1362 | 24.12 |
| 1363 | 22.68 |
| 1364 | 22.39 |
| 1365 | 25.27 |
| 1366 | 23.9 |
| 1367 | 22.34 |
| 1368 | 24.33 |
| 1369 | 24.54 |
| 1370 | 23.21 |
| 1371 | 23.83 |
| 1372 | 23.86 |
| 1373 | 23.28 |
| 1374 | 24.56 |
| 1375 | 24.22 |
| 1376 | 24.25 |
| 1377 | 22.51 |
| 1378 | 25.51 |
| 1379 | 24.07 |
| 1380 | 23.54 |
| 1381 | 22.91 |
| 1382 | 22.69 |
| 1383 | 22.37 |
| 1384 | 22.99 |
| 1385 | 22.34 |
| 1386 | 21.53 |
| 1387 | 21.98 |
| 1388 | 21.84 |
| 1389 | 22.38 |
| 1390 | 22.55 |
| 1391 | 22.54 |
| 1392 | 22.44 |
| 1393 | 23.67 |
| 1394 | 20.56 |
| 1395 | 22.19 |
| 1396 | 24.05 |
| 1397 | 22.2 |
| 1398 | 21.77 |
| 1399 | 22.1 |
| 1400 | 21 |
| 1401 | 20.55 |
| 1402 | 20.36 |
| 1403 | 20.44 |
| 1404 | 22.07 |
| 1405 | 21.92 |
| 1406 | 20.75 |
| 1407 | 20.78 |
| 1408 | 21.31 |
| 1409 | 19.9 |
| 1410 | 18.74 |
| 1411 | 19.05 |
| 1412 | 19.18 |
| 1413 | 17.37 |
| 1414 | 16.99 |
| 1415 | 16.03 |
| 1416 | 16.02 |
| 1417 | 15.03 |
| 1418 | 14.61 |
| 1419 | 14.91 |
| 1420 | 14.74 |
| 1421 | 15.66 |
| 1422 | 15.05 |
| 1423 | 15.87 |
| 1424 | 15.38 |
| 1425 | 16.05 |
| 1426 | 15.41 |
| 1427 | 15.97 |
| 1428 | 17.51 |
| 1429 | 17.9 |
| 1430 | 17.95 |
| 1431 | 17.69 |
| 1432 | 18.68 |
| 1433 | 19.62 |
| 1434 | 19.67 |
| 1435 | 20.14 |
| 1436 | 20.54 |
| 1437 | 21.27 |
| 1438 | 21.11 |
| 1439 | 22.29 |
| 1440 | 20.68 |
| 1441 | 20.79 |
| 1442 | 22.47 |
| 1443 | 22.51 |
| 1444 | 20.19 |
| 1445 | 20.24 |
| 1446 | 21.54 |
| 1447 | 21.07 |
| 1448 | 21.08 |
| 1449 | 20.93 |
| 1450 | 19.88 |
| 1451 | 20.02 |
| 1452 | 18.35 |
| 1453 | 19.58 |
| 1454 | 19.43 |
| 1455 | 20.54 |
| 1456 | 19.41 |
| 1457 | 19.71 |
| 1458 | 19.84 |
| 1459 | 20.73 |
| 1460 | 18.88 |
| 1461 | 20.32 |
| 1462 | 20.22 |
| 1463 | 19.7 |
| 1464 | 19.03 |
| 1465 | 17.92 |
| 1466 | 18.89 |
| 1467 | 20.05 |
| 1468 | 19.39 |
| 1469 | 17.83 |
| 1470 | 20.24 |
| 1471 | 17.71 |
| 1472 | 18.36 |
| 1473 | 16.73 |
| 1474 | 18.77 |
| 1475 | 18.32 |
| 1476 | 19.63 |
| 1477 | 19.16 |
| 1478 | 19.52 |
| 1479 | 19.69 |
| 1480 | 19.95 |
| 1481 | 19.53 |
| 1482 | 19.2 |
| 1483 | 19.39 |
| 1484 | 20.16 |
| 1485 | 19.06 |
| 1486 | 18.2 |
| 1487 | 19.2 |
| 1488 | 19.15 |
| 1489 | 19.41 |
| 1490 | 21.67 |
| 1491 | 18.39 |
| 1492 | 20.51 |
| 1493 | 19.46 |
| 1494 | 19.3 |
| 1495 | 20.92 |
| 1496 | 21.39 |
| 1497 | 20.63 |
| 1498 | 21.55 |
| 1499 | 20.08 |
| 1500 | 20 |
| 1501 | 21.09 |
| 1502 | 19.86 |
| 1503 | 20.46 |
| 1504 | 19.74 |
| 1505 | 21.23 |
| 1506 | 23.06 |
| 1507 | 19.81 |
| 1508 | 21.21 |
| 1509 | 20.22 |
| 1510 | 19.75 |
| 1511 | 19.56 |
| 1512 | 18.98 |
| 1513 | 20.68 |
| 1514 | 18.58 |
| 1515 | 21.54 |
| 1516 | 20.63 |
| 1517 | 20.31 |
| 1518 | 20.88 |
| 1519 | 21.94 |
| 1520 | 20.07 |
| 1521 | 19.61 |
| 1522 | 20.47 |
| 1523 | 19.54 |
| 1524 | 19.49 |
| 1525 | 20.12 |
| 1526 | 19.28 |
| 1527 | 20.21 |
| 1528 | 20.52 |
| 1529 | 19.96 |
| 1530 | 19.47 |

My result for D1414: 5.6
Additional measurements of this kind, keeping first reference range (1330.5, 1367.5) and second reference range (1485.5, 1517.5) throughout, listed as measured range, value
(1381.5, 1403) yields -0.7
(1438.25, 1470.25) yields 0.9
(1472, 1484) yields 0.8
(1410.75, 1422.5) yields 2.7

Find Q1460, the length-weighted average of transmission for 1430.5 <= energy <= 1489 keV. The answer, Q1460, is 19.7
